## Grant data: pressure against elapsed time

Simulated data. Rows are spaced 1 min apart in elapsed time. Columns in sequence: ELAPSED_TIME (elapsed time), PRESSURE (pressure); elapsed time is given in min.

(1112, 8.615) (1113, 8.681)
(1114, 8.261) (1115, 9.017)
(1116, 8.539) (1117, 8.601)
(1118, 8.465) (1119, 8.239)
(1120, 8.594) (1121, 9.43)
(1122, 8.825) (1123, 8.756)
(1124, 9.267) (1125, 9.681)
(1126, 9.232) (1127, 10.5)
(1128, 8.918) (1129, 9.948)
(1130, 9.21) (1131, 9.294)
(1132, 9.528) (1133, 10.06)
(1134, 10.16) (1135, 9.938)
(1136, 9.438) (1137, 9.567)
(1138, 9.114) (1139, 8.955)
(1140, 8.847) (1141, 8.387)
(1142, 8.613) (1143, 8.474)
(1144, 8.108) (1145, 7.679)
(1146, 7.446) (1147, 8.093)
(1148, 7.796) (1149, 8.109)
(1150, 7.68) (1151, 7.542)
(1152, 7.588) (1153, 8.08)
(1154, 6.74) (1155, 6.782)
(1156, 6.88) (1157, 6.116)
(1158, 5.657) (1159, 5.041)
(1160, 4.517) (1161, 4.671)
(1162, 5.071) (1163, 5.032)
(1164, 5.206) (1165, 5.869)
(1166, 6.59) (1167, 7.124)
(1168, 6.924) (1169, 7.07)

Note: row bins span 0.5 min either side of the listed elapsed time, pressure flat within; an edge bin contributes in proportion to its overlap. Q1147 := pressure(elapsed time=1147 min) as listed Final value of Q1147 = 8.093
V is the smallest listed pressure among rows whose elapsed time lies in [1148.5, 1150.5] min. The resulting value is 7.68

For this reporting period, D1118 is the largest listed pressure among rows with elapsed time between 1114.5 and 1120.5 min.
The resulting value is 9.017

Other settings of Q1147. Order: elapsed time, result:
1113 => 8.681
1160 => 4.517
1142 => 8.613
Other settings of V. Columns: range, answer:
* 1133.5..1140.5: 8.847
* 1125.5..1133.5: 8.918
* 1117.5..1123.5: 8.239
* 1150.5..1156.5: 6.74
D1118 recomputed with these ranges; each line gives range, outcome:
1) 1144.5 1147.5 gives 8.093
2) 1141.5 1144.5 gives 8.613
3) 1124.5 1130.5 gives 10.5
